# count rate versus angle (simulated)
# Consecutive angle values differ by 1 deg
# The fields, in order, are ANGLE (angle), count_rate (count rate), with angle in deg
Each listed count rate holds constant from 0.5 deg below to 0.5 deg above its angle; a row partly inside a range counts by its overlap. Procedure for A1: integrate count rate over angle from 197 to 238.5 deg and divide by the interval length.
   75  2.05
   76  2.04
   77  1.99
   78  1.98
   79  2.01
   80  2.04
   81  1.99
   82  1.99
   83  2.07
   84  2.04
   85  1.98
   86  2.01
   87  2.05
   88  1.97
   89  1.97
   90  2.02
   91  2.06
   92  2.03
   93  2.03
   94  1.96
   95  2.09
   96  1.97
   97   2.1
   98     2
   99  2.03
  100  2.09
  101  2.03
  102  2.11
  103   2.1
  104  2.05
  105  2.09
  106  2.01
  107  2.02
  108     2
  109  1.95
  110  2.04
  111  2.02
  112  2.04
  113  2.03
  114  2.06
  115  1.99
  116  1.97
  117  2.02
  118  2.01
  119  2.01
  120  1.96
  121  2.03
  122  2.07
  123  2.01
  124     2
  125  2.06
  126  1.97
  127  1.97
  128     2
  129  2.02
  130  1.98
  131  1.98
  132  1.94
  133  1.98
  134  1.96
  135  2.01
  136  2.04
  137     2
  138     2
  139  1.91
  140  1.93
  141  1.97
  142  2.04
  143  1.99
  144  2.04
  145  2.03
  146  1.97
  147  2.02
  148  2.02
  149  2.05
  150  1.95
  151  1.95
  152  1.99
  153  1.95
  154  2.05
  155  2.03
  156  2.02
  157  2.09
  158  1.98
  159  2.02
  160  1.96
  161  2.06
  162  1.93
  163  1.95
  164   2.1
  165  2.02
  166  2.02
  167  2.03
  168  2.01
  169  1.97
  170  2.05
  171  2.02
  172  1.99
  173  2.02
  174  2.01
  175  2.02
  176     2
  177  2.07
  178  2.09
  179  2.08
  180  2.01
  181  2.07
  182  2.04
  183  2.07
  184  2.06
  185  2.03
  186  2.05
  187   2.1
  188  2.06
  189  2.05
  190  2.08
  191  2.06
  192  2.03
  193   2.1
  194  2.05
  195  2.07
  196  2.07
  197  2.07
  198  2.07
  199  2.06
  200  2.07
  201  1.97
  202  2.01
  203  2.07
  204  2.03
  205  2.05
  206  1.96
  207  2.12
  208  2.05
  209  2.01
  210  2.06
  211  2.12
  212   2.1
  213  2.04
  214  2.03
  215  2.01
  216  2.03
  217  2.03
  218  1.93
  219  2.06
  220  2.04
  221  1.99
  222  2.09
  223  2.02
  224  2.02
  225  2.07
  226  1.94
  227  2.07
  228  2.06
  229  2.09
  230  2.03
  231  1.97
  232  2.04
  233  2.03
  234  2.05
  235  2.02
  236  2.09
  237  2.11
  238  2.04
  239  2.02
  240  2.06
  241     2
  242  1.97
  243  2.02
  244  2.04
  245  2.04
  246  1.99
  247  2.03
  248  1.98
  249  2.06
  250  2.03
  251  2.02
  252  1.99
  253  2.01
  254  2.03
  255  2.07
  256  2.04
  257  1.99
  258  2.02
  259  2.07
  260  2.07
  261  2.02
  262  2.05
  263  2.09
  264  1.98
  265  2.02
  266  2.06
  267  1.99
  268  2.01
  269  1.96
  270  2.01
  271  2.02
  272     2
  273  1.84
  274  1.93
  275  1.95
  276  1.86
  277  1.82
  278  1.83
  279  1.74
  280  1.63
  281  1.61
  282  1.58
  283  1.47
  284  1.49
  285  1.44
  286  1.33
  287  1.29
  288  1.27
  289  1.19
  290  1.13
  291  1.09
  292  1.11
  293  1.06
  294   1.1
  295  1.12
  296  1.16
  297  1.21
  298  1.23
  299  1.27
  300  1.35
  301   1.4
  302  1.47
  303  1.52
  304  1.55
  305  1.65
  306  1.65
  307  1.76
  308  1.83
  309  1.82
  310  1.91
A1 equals 2.04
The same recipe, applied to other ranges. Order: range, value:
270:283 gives 1.81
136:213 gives 2.03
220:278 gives 2.01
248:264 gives 2.03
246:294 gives 1.79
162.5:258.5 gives 2.04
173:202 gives 2.05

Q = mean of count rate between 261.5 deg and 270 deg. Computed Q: 2.02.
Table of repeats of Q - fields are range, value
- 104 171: 2.01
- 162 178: 2.02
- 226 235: 2.04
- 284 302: 1.23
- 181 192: 2.06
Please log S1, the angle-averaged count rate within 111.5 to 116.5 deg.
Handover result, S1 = 2.02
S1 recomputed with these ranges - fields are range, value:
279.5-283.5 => 1.57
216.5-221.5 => 2.01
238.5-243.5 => 2.01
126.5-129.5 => 2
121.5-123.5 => 2.04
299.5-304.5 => 1.46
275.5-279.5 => 1.81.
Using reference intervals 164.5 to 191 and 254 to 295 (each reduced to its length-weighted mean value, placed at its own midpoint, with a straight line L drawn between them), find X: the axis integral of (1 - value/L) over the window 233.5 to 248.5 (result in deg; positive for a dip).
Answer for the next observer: -1.60 deg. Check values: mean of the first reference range 2.04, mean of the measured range 2.03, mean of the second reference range 1.73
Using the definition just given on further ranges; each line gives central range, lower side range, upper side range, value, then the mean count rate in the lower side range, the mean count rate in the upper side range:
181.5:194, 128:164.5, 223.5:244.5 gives -0.28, 2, 2.04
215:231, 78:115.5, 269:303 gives -3.43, 2.03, 1.49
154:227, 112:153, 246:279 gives -1.54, 2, 1.99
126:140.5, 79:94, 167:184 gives 0.32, 2.02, 2.03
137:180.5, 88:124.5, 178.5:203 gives 0.75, 2.03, 2.06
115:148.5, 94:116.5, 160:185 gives 0.57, 2.03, 2.03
